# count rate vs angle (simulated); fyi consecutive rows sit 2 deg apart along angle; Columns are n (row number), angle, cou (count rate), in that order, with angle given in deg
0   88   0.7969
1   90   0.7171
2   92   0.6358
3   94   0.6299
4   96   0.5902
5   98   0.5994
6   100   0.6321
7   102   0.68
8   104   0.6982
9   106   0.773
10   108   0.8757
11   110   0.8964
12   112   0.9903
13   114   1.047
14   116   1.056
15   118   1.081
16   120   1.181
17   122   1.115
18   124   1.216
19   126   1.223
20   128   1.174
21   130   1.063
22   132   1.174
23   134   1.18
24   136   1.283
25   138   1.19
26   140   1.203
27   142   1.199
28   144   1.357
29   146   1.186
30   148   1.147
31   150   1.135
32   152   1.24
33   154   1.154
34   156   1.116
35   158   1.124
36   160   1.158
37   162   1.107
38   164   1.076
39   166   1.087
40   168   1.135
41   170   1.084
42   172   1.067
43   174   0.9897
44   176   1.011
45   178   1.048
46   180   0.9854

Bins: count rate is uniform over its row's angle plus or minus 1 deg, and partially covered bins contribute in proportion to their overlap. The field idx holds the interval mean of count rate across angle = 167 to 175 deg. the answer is 1.07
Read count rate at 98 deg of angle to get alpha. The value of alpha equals 0.5994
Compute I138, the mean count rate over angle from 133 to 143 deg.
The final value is 1.21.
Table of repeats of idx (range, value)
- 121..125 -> 1.17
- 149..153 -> 1.19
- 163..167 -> 1.08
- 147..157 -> 1.16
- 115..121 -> 1.11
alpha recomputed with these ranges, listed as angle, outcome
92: 0.6358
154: 1.154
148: 1.147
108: 0.8757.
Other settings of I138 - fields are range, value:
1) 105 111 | 0.848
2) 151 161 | 1.16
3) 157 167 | 1.11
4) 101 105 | 0.689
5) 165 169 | 1.11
